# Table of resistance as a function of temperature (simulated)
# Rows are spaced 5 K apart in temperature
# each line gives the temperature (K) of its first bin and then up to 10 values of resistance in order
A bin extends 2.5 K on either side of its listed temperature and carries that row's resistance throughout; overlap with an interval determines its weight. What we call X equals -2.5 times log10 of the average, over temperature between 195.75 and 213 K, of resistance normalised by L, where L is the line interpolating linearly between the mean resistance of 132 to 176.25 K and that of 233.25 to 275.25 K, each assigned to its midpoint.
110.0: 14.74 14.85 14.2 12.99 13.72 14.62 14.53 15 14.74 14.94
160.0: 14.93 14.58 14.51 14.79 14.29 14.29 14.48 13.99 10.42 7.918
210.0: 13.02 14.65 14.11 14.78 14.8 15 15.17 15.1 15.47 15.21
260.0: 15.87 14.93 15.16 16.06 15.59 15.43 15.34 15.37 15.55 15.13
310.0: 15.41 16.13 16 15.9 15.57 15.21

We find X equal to 0.34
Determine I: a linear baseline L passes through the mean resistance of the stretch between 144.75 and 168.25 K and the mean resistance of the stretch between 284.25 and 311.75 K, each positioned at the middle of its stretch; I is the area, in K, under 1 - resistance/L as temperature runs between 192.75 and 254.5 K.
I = 5.46 K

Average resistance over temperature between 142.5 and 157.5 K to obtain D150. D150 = 14.9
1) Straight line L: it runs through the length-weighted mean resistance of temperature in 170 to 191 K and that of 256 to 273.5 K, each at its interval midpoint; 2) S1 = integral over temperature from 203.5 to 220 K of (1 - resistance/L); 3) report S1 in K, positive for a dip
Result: 2.6 K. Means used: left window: 14.5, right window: 15.4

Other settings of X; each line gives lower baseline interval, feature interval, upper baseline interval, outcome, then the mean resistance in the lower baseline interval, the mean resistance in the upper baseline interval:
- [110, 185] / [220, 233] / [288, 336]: 0.025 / 14.5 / 15.6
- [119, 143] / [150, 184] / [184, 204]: -0.103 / 14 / 12.8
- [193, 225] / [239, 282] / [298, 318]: -0.096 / 12.5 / 15.6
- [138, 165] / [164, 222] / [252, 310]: 0.124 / 14.8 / 15.4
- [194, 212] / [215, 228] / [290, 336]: -0.222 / 11.1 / 15.6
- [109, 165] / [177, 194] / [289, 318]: 0.033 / 14.5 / 15.5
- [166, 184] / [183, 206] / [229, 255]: 0.179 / 14.5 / 15.1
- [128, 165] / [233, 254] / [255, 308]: 0.001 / 14.6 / 15.4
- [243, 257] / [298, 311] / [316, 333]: 0.023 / 15.3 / 15.8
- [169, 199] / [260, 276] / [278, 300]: -0.015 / 14.2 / 15.4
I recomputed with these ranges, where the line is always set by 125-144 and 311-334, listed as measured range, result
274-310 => 0.2 K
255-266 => -0.1 K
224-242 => 0.1 K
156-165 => -0.3 K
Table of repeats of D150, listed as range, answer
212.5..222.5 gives 14.4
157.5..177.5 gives 14.7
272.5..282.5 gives 15.8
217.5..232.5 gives 14.6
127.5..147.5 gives 14.5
